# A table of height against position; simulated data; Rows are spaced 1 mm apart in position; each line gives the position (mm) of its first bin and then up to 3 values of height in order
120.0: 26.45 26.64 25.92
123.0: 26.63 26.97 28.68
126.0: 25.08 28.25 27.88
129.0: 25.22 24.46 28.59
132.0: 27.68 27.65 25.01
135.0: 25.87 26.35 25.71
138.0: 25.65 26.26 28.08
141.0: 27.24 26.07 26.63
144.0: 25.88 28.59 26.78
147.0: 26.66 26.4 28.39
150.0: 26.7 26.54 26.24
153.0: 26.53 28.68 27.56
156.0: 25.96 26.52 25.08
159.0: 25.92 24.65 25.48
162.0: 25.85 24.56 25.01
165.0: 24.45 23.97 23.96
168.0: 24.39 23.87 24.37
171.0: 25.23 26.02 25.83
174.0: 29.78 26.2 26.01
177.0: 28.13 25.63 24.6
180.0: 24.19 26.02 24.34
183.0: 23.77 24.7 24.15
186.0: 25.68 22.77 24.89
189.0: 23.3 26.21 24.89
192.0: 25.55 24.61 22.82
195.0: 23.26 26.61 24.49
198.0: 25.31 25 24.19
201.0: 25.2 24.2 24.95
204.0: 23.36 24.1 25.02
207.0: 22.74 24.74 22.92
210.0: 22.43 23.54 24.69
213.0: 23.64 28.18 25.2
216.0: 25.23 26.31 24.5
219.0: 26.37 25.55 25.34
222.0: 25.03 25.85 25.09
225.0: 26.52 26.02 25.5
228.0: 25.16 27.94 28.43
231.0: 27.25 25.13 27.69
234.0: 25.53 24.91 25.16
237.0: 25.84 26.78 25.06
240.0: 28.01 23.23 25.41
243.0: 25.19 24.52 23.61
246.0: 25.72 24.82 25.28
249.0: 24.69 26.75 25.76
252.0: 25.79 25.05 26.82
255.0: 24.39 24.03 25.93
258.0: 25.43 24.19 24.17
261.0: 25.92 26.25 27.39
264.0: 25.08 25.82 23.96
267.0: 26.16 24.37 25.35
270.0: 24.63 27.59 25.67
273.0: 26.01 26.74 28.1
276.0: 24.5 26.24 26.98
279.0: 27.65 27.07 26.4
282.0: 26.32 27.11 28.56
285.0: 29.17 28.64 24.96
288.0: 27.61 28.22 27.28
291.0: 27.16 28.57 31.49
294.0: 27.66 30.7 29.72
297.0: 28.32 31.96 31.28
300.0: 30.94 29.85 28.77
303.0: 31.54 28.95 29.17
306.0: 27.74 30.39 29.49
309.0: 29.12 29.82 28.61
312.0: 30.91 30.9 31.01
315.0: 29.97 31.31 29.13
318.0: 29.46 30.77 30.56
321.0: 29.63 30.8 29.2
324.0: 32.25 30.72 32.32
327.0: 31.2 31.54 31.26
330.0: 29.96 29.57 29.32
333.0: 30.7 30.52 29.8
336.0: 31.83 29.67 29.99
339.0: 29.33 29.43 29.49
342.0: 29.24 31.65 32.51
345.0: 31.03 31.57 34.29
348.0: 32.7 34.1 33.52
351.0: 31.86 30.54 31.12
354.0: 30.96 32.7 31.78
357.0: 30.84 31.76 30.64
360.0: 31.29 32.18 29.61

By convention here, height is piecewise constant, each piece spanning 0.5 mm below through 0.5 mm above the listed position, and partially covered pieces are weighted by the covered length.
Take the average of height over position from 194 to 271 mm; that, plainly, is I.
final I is 25.3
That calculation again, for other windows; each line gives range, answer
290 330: 30.1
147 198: 25.4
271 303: 28.1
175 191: 25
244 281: 25.7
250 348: 28.6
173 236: 25.2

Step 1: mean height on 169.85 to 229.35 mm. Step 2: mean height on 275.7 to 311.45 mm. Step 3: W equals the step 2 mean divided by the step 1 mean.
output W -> 1.14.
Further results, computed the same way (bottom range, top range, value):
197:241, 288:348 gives 1.19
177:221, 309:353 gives 1.25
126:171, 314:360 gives 1.18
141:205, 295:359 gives 1.20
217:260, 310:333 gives 1.19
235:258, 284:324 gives 1.16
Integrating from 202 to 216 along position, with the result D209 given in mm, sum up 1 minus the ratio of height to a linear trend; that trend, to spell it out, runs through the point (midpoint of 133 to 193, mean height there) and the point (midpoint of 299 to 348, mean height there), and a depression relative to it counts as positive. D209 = 1.4 mm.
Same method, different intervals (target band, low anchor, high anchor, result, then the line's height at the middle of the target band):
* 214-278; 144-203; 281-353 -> 4.8 mm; 27.8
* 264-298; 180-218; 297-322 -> 1.8 mm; 28.6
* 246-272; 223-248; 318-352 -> 1.5 mm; 27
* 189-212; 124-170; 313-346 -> 2.6 mm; 27.5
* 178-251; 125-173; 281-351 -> 6.8 mm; 27.7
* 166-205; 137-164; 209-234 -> 1.7 mm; 26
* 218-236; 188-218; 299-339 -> -0.2 mm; 25.7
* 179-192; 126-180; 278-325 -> 1.1 mm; 26.9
